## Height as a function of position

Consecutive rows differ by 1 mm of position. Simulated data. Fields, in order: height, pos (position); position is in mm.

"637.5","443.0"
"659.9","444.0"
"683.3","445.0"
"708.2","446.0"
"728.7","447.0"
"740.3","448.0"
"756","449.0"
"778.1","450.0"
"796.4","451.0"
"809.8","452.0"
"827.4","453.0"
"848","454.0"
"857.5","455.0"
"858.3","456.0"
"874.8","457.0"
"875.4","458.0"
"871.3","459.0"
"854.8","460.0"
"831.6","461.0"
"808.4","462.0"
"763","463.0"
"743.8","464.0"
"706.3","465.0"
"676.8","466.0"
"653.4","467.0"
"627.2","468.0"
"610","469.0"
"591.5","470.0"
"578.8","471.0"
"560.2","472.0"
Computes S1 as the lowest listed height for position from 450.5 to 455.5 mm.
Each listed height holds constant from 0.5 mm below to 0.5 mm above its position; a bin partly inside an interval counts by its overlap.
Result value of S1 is 796.4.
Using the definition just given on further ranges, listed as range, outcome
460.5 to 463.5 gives 763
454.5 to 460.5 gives 854.8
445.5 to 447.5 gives 708.2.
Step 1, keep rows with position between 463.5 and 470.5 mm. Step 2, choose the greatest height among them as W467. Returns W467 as 743.8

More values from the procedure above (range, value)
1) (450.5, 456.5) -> 858.3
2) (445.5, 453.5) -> 827.4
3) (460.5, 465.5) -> 831.6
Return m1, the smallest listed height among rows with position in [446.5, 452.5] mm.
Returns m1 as 728.7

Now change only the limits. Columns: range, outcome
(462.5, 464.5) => 743.8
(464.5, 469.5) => 610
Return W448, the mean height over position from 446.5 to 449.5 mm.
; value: 742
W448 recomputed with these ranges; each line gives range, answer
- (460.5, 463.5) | 801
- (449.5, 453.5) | 803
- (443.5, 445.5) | 672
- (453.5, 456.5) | 855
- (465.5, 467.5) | 665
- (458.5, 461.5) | 853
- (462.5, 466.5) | 722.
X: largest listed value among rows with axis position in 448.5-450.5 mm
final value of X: 778.1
